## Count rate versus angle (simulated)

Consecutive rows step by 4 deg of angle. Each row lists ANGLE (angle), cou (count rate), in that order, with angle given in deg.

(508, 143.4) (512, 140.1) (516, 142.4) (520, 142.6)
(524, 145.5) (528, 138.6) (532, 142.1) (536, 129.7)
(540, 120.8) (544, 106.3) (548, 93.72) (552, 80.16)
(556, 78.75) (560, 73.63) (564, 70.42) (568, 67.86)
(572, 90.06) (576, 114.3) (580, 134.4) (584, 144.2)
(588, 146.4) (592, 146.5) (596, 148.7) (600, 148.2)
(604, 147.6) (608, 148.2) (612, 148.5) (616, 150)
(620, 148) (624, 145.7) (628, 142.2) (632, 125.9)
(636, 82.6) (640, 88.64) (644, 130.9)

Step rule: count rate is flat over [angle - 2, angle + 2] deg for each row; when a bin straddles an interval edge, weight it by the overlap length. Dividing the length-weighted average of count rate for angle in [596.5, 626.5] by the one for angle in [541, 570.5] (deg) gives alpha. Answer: 1.78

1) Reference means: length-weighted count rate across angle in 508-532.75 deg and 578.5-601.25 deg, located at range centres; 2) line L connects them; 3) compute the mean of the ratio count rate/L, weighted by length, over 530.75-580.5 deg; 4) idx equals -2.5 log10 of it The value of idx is 0.41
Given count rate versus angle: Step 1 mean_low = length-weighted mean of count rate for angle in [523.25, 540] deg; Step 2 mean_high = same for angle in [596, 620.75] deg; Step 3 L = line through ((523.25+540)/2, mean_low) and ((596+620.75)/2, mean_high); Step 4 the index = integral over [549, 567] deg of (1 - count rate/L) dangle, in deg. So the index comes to 8.2 deg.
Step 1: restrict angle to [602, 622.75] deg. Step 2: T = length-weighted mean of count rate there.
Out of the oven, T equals 148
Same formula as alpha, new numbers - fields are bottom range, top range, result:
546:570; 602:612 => 1.91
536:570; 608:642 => 1.46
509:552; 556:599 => 0.88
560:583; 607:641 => 1.38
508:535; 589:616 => 1.05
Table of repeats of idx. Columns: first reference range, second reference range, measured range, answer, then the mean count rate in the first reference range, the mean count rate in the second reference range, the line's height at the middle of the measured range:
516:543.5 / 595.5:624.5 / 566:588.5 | 0.25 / 135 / 148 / 143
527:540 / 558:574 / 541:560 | 0.16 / 134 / 75.5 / 103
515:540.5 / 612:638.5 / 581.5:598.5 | -0.09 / 138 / 133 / 135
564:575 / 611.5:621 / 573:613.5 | -0.23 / 80.6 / 149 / 115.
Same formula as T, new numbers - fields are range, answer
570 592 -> 128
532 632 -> 122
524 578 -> 102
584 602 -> 147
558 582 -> 91.8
